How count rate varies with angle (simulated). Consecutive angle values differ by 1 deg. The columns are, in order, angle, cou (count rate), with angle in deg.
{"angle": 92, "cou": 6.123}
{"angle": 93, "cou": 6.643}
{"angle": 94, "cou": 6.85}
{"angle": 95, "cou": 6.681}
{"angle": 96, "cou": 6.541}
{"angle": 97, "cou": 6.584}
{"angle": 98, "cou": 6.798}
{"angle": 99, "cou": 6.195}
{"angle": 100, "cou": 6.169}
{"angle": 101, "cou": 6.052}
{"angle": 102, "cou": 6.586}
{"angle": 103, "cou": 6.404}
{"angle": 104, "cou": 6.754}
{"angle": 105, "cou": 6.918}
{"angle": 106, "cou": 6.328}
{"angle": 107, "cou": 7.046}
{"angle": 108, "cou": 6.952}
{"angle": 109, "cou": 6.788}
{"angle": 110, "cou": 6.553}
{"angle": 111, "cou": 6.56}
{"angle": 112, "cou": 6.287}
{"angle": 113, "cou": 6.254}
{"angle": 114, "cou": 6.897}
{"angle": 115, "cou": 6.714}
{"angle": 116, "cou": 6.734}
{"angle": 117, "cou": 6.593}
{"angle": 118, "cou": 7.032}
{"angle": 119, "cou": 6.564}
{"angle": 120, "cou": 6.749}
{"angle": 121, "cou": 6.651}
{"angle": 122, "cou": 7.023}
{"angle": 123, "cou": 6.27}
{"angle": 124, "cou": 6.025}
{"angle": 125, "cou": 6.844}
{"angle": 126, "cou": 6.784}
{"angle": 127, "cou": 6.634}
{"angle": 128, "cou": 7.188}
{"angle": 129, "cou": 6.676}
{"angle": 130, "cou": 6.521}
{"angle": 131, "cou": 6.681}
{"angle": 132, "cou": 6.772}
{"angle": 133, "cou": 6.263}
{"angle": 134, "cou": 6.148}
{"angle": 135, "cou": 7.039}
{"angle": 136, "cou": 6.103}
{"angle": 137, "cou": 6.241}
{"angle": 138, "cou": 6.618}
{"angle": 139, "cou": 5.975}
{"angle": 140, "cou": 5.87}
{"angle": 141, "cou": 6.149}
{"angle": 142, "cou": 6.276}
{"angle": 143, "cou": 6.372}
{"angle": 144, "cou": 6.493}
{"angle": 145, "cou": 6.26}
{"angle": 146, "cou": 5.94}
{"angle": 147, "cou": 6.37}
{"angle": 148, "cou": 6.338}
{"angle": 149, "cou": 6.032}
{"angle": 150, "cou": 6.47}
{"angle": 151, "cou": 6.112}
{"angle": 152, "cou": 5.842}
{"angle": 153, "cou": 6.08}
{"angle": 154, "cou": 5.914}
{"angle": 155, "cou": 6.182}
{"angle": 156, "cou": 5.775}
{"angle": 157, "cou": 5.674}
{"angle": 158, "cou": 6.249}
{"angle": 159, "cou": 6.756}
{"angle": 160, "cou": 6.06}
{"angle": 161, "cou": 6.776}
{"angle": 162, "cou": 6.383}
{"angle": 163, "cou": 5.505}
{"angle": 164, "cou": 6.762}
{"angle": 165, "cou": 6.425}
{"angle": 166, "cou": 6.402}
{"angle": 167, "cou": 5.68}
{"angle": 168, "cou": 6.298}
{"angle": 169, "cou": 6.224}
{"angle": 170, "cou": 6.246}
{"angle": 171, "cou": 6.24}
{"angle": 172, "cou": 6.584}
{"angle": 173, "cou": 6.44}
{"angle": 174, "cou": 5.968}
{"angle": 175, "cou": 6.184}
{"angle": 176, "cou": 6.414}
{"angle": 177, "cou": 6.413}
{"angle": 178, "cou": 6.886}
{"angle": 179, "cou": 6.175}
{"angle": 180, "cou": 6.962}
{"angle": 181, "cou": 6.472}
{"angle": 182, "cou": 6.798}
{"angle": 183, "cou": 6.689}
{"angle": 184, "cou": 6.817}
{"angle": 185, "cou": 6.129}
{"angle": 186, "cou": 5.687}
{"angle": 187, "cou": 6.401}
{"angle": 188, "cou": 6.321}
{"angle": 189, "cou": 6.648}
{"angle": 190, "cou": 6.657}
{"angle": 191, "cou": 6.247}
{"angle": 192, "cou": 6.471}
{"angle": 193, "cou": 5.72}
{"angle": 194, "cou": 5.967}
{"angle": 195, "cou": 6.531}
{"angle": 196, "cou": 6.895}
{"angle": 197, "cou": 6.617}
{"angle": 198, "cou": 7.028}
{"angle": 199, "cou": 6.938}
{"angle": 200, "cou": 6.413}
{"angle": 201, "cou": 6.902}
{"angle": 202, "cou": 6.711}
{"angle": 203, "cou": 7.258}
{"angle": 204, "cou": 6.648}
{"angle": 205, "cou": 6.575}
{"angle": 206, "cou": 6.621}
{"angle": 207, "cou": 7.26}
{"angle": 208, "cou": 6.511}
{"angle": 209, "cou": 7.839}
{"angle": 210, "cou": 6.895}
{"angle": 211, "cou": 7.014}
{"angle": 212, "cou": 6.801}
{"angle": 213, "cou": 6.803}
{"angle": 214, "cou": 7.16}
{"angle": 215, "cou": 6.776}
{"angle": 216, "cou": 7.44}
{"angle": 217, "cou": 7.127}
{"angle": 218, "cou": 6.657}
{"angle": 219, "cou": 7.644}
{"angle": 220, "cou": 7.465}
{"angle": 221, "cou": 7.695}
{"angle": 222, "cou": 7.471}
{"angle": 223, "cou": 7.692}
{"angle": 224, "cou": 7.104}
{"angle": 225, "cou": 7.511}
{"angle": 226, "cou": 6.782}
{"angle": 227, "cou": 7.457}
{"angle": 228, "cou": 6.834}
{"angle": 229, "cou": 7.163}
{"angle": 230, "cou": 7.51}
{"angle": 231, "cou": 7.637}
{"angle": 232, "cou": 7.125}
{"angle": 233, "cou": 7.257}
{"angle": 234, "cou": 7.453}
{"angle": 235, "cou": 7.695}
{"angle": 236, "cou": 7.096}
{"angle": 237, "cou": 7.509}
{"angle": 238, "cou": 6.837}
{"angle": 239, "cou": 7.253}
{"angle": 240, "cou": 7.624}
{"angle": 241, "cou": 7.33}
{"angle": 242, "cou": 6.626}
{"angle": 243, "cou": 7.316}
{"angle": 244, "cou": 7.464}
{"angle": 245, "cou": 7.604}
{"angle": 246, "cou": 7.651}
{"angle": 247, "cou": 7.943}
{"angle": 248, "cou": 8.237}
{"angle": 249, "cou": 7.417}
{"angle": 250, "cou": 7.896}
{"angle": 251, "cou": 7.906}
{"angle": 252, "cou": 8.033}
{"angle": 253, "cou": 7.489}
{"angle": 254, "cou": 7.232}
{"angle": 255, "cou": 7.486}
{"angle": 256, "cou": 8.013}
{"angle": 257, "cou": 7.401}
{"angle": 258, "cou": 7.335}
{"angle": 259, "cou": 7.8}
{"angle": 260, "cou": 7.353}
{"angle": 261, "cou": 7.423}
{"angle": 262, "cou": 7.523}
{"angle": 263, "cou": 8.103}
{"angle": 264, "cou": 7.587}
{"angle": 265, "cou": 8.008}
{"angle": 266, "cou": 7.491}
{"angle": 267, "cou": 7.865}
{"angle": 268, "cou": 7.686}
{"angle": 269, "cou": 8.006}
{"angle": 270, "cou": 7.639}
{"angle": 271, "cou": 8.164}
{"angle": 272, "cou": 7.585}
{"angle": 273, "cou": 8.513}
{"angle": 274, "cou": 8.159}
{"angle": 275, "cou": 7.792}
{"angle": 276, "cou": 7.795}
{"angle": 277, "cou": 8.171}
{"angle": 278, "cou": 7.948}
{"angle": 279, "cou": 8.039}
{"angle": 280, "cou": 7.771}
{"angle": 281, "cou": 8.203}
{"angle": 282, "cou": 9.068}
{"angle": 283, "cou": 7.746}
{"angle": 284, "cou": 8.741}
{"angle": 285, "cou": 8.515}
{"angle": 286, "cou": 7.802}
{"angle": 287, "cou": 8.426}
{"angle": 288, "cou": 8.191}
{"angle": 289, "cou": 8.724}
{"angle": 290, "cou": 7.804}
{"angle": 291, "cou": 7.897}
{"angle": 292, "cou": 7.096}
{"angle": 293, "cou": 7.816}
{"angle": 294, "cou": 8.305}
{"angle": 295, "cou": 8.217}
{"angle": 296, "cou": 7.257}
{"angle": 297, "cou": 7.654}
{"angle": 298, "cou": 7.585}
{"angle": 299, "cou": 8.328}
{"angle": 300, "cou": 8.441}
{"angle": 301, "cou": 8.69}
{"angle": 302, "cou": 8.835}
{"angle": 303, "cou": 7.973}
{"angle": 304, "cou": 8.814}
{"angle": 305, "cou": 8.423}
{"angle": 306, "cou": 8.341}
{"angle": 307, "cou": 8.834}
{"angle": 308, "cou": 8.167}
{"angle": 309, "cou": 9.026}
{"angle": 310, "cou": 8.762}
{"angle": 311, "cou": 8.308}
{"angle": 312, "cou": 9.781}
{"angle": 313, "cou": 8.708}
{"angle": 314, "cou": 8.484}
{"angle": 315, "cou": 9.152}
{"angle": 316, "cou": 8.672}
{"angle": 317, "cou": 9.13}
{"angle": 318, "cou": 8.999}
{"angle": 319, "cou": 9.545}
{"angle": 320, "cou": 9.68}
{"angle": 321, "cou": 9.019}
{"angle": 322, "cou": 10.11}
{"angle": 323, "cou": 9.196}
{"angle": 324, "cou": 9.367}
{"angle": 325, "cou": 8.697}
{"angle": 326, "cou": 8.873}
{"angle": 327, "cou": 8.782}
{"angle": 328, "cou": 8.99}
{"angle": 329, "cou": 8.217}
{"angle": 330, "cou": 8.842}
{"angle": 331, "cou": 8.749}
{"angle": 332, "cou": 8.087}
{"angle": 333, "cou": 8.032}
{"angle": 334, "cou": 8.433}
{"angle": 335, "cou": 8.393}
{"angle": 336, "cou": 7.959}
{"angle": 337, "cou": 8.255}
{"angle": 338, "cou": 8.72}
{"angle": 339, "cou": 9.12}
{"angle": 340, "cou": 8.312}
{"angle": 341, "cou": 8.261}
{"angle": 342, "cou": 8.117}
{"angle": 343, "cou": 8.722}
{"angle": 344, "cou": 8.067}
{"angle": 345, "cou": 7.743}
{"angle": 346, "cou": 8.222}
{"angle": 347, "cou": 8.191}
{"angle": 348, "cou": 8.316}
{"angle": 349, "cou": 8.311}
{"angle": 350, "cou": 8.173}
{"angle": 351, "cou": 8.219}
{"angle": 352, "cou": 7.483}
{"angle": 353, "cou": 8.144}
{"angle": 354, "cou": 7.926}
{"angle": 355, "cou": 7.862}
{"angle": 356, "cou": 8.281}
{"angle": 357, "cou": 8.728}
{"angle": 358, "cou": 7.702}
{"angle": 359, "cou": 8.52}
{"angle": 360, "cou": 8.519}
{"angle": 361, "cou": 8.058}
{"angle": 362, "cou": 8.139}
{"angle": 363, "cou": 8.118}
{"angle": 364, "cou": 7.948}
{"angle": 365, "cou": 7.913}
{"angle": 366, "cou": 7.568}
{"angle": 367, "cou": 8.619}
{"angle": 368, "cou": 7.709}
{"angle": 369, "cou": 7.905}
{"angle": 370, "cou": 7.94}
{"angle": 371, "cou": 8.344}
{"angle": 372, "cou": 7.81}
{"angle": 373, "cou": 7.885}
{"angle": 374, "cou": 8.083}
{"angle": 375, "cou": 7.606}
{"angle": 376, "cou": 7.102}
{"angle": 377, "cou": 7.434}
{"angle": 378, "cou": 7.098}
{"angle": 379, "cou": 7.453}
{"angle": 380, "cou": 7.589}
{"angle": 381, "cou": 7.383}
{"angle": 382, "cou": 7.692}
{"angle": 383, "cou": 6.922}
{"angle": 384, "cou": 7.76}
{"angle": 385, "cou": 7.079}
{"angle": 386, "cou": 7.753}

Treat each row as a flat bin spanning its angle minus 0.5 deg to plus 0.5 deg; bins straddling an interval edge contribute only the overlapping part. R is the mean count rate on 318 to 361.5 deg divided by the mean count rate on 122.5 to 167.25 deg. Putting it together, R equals 1.3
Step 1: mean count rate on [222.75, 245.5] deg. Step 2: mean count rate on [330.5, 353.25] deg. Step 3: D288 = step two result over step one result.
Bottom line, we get 1.1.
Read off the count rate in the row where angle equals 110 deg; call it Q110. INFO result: 6.553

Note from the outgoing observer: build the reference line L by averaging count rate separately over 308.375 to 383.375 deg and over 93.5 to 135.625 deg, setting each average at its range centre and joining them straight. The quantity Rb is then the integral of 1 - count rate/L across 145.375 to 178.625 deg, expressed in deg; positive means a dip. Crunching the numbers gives 3.5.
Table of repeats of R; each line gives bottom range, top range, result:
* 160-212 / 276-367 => 1.29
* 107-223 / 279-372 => 1.28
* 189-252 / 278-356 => 1.18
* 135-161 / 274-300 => 1.30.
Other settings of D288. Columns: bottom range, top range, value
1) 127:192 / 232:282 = 1.21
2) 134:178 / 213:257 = 1.19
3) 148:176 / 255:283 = 1.27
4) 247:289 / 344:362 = 1.03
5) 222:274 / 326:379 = 1.08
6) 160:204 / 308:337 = 1.37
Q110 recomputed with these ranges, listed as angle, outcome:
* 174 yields 5.968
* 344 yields 8.067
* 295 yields 8.217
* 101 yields 6.052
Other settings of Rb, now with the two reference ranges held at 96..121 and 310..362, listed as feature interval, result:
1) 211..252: 1.63 deg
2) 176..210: 3.32 deg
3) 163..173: 1.17 deg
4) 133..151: 1.62 deg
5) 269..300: 0.27 deg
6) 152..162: 1.23 deg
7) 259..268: 0.29 deg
